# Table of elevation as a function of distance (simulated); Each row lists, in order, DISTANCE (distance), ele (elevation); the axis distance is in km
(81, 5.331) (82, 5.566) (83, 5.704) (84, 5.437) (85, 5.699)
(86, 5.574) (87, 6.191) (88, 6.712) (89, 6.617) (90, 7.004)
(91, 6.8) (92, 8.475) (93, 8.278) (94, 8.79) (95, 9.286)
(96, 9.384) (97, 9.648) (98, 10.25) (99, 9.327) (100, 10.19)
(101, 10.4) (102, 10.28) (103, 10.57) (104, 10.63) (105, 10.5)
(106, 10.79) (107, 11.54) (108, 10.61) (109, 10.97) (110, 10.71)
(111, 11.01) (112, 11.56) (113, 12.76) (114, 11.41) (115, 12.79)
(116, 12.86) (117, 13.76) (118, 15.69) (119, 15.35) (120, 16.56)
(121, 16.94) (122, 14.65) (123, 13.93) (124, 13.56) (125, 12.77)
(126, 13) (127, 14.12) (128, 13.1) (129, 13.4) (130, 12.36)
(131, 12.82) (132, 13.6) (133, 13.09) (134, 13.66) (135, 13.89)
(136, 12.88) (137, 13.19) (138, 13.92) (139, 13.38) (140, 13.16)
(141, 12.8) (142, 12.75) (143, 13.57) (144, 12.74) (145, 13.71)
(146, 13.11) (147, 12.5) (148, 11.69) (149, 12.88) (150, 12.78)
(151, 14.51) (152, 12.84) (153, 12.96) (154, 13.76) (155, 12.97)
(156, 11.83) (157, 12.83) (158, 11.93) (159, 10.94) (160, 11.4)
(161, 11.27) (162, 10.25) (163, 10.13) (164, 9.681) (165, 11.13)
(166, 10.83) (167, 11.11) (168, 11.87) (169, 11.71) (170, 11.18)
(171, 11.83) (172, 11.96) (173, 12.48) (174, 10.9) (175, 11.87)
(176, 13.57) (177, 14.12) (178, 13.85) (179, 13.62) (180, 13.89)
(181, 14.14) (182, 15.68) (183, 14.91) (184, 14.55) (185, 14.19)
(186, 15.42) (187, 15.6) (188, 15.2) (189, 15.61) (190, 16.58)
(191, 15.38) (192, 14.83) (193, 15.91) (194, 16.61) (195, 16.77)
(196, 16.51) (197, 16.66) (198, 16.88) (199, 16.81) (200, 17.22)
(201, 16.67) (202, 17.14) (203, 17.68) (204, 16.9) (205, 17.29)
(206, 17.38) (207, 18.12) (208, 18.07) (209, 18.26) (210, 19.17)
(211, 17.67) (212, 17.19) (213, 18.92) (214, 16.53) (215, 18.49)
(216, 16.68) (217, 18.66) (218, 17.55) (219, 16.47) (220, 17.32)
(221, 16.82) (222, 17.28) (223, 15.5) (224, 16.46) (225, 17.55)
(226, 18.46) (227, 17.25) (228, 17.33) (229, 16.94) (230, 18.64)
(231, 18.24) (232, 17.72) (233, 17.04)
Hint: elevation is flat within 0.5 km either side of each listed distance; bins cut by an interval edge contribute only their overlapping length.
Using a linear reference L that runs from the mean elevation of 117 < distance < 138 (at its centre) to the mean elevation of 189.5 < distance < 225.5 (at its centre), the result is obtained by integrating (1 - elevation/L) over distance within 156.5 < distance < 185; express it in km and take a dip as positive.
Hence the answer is 6.1 km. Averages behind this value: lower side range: 13.9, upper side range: 17.1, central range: 12.3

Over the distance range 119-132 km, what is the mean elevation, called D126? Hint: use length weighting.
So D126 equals 14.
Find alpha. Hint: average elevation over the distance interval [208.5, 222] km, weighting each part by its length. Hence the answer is 17.7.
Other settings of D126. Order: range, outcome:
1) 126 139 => 13.3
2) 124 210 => 13.9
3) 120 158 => 13.3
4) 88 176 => 11.9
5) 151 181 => 12.1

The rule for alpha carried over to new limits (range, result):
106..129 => 13.1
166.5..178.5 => 12.2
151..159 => 12.7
